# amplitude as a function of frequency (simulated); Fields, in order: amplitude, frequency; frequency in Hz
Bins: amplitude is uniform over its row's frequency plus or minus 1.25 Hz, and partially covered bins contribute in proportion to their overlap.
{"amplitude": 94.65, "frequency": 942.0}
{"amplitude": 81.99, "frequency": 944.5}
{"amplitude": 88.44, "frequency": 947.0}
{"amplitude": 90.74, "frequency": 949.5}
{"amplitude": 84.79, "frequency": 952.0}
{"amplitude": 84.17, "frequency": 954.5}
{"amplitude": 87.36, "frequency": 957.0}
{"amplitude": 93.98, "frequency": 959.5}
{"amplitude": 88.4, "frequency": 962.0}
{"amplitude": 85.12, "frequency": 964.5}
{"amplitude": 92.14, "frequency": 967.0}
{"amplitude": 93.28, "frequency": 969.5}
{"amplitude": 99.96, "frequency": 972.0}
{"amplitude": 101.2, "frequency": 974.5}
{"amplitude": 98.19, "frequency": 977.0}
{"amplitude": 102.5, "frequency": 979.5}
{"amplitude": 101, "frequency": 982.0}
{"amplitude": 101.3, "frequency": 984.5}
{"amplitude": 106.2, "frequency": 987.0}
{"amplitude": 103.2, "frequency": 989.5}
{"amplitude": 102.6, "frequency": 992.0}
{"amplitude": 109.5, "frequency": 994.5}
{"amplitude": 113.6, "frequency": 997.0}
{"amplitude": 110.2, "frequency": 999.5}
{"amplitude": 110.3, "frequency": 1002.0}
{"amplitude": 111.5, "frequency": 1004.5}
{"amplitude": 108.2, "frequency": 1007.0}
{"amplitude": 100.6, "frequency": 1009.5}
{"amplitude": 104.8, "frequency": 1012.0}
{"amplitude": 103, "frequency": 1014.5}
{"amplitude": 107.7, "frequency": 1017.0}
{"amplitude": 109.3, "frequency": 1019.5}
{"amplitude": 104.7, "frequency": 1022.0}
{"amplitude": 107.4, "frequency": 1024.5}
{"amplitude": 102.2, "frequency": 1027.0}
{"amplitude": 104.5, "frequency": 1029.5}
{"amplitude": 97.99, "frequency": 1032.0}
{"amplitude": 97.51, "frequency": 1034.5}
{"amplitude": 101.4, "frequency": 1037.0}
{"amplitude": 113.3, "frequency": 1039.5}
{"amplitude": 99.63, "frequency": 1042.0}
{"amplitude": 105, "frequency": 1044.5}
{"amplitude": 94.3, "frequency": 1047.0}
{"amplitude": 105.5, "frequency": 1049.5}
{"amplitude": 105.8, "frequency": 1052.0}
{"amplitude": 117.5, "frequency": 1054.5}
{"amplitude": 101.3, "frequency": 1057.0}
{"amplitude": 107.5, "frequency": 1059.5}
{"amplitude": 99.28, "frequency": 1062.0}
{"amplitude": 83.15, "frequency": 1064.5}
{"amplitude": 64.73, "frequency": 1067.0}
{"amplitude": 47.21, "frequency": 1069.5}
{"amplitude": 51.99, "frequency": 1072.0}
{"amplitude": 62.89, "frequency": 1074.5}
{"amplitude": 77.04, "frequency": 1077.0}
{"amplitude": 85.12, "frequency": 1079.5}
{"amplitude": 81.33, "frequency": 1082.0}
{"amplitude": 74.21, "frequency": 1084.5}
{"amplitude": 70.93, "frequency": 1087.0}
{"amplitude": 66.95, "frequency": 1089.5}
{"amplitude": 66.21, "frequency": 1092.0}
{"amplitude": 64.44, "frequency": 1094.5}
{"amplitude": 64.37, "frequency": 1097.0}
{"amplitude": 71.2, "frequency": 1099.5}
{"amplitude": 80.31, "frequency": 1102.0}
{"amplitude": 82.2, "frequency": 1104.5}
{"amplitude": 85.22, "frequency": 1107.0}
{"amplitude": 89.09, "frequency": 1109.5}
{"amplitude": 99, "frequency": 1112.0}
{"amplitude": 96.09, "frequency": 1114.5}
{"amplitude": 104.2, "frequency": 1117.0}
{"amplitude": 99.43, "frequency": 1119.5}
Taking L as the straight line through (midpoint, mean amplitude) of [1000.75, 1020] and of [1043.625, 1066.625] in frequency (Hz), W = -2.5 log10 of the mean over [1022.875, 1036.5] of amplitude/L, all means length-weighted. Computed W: 0.02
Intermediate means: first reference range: 107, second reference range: 101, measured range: 102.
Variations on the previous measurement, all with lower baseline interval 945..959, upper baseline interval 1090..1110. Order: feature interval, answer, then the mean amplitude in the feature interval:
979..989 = -0.21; 103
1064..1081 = 0.15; 67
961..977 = -0.10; 93.8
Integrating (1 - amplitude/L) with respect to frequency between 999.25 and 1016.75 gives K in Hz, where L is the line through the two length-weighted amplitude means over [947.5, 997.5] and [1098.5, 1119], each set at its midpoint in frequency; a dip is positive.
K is -2.3 Hz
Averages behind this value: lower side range 96.6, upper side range 89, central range 107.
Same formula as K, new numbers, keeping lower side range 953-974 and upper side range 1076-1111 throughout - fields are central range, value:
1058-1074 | 0.7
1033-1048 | -3.7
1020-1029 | -2.3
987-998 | -2.4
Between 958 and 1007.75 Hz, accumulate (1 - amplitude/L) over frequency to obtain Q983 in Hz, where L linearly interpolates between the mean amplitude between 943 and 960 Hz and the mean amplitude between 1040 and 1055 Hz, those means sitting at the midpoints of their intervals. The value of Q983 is -4.59 Hz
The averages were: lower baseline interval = 87.2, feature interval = 101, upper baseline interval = 104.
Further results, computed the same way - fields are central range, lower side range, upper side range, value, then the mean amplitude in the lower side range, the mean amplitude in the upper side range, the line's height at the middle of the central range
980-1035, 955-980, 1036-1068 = -4.9 Hz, 93.7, 100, 96.7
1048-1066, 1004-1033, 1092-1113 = -1.8 Hz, 105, 78.5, 92.9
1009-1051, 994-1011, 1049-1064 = 1.4 Hz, 109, 105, 107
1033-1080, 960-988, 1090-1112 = -3.8 Hz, 97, 76.4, 83.7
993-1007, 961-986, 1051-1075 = -2.7 Hz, 96.5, 84.6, 93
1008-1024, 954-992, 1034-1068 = -1.1 Hz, 96.3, 100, 98.4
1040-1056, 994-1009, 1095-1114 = -1.3 Hz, 110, 81.5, 97.2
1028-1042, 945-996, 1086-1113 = -2.7 Hz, 95.6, 76.2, 85.9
